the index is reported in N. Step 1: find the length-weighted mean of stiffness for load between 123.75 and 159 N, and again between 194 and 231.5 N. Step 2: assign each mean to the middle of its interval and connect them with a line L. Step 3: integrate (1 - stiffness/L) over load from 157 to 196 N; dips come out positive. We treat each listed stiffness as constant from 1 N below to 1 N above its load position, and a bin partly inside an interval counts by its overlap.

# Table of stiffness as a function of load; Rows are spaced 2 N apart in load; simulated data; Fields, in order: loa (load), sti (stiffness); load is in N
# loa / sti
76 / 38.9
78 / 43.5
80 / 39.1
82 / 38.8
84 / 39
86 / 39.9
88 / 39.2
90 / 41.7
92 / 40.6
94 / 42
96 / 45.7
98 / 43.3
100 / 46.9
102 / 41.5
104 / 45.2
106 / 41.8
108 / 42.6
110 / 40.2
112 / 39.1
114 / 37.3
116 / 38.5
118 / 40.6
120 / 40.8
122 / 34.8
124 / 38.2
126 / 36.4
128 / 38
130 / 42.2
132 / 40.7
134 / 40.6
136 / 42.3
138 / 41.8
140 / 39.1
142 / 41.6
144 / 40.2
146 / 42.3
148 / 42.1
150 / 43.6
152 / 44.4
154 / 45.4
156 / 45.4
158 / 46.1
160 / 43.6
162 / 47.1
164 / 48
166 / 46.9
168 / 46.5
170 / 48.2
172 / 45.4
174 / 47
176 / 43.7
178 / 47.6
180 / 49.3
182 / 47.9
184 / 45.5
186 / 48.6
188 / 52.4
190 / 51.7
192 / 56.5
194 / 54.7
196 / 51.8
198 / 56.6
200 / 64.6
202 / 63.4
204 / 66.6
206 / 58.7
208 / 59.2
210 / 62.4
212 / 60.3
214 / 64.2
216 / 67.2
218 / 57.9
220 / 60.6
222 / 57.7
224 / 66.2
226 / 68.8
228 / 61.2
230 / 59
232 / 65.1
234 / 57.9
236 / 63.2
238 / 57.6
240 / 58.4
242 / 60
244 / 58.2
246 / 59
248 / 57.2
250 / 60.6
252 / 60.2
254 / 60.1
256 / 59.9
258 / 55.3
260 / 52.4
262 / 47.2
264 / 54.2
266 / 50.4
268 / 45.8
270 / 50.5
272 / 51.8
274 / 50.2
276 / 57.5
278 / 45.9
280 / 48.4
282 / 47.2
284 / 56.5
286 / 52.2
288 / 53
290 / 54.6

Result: 2.3 N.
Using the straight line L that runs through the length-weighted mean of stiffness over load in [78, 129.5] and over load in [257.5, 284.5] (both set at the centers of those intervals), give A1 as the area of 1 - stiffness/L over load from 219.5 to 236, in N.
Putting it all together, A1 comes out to -4.8 N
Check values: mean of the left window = 40.5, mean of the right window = 50.8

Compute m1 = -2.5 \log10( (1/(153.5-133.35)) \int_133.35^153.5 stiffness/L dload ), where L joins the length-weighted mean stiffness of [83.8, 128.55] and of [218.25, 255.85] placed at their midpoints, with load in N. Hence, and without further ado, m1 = 0.11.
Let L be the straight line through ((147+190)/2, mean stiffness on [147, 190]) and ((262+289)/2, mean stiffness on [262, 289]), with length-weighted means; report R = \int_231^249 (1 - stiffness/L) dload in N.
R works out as -3.70 N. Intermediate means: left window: 46.5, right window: 50.9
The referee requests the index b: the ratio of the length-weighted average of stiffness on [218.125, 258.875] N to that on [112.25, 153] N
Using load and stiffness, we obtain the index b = 1.5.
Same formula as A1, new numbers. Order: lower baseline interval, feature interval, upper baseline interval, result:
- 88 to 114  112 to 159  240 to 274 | 4.35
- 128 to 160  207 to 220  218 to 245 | -1.05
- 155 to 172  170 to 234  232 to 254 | -4.59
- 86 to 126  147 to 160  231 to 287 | 0.26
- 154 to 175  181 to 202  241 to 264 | -1.60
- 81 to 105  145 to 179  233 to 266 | 2.29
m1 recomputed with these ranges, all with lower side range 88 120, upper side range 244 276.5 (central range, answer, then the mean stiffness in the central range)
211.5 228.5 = -0.220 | 62.8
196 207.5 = -0.221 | 61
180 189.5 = -0.011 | 48.8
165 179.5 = 0.017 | 46.6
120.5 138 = 0.116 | 39.3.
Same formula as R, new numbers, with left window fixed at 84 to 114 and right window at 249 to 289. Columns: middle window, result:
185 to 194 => -0.9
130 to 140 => 0.7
